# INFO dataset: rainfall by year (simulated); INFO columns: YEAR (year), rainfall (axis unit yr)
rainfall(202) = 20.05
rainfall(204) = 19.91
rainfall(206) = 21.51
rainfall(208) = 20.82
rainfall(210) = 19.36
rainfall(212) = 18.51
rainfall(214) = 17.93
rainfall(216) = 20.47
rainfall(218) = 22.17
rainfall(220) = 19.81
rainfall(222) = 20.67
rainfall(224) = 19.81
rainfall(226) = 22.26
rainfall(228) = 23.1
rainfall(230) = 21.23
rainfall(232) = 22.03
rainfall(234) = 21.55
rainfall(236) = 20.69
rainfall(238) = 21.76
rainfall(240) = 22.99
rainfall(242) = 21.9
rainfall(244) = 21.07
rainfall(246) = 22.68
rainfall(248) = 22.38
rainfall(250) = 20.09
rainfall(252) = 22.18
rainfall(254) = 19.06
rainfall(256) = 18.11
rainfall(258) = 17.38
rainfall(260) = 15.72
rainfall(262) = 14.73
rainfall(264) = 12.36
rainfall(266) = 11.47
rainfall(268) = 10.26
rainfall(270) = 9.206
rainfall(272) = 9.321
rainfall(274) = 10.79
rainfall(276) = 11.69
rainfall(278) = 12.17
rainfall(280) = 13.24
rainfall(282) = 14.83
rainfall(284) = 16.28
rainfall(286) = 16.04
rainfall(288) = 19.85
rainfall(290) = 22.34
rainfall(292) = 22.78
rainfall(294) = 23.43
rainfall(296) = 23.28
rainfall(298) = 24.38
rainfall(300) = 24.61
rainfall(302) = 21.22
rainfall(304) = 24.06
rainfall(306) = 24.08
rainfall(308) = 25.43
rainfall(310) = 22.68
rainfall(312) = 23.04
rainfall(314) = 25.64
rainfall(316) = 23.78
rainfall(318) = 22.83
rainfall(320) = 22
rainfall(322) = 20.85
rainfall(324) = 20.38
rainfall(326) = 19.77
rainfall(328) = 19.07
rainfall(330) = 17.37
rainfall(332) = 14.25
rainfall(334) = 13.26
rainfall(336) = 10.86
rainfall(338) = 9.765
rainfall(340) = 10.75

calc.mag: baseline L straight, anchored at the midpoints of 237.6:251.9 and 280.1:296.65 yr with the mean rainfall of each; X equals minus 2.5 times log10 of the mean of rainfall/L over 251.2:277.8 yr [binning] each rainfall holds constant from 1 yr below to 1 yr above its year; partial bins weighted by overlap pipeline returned 0.440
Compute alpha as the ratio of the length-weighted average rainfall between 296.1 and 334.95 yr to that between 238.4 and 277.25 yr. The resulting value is 1.30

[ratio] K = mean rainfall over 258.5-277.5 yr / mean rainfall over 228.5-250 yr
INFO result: 0.5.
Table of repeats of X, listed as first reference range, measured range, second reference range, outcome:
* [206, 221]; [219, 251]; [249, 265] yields -0.151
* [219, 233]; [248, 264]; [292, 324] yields 0.213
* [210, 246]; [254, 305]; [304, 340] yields 0.198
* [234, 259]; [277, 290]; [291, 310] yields 0.389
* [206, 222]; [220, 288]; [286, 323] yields 0.199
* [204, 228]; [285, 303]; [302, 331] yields -0.010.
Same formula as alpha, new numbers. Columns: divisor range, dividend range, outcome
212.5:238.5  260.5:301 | 0.77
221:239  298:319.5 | 1.11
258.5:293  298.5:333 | 1.52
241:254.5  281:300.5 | 0.97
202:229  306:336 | 1.00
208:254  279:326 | 1.02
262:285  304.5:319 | 1.98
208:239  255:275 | 0.62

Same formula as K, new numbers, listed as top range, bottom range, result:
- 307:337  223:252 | 0.93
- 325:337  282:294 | 0.81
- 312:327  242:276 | 1.38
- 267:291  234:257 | 0.65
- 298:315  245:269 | 1.39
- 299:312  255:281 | 1.85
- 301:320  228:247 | 1.08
